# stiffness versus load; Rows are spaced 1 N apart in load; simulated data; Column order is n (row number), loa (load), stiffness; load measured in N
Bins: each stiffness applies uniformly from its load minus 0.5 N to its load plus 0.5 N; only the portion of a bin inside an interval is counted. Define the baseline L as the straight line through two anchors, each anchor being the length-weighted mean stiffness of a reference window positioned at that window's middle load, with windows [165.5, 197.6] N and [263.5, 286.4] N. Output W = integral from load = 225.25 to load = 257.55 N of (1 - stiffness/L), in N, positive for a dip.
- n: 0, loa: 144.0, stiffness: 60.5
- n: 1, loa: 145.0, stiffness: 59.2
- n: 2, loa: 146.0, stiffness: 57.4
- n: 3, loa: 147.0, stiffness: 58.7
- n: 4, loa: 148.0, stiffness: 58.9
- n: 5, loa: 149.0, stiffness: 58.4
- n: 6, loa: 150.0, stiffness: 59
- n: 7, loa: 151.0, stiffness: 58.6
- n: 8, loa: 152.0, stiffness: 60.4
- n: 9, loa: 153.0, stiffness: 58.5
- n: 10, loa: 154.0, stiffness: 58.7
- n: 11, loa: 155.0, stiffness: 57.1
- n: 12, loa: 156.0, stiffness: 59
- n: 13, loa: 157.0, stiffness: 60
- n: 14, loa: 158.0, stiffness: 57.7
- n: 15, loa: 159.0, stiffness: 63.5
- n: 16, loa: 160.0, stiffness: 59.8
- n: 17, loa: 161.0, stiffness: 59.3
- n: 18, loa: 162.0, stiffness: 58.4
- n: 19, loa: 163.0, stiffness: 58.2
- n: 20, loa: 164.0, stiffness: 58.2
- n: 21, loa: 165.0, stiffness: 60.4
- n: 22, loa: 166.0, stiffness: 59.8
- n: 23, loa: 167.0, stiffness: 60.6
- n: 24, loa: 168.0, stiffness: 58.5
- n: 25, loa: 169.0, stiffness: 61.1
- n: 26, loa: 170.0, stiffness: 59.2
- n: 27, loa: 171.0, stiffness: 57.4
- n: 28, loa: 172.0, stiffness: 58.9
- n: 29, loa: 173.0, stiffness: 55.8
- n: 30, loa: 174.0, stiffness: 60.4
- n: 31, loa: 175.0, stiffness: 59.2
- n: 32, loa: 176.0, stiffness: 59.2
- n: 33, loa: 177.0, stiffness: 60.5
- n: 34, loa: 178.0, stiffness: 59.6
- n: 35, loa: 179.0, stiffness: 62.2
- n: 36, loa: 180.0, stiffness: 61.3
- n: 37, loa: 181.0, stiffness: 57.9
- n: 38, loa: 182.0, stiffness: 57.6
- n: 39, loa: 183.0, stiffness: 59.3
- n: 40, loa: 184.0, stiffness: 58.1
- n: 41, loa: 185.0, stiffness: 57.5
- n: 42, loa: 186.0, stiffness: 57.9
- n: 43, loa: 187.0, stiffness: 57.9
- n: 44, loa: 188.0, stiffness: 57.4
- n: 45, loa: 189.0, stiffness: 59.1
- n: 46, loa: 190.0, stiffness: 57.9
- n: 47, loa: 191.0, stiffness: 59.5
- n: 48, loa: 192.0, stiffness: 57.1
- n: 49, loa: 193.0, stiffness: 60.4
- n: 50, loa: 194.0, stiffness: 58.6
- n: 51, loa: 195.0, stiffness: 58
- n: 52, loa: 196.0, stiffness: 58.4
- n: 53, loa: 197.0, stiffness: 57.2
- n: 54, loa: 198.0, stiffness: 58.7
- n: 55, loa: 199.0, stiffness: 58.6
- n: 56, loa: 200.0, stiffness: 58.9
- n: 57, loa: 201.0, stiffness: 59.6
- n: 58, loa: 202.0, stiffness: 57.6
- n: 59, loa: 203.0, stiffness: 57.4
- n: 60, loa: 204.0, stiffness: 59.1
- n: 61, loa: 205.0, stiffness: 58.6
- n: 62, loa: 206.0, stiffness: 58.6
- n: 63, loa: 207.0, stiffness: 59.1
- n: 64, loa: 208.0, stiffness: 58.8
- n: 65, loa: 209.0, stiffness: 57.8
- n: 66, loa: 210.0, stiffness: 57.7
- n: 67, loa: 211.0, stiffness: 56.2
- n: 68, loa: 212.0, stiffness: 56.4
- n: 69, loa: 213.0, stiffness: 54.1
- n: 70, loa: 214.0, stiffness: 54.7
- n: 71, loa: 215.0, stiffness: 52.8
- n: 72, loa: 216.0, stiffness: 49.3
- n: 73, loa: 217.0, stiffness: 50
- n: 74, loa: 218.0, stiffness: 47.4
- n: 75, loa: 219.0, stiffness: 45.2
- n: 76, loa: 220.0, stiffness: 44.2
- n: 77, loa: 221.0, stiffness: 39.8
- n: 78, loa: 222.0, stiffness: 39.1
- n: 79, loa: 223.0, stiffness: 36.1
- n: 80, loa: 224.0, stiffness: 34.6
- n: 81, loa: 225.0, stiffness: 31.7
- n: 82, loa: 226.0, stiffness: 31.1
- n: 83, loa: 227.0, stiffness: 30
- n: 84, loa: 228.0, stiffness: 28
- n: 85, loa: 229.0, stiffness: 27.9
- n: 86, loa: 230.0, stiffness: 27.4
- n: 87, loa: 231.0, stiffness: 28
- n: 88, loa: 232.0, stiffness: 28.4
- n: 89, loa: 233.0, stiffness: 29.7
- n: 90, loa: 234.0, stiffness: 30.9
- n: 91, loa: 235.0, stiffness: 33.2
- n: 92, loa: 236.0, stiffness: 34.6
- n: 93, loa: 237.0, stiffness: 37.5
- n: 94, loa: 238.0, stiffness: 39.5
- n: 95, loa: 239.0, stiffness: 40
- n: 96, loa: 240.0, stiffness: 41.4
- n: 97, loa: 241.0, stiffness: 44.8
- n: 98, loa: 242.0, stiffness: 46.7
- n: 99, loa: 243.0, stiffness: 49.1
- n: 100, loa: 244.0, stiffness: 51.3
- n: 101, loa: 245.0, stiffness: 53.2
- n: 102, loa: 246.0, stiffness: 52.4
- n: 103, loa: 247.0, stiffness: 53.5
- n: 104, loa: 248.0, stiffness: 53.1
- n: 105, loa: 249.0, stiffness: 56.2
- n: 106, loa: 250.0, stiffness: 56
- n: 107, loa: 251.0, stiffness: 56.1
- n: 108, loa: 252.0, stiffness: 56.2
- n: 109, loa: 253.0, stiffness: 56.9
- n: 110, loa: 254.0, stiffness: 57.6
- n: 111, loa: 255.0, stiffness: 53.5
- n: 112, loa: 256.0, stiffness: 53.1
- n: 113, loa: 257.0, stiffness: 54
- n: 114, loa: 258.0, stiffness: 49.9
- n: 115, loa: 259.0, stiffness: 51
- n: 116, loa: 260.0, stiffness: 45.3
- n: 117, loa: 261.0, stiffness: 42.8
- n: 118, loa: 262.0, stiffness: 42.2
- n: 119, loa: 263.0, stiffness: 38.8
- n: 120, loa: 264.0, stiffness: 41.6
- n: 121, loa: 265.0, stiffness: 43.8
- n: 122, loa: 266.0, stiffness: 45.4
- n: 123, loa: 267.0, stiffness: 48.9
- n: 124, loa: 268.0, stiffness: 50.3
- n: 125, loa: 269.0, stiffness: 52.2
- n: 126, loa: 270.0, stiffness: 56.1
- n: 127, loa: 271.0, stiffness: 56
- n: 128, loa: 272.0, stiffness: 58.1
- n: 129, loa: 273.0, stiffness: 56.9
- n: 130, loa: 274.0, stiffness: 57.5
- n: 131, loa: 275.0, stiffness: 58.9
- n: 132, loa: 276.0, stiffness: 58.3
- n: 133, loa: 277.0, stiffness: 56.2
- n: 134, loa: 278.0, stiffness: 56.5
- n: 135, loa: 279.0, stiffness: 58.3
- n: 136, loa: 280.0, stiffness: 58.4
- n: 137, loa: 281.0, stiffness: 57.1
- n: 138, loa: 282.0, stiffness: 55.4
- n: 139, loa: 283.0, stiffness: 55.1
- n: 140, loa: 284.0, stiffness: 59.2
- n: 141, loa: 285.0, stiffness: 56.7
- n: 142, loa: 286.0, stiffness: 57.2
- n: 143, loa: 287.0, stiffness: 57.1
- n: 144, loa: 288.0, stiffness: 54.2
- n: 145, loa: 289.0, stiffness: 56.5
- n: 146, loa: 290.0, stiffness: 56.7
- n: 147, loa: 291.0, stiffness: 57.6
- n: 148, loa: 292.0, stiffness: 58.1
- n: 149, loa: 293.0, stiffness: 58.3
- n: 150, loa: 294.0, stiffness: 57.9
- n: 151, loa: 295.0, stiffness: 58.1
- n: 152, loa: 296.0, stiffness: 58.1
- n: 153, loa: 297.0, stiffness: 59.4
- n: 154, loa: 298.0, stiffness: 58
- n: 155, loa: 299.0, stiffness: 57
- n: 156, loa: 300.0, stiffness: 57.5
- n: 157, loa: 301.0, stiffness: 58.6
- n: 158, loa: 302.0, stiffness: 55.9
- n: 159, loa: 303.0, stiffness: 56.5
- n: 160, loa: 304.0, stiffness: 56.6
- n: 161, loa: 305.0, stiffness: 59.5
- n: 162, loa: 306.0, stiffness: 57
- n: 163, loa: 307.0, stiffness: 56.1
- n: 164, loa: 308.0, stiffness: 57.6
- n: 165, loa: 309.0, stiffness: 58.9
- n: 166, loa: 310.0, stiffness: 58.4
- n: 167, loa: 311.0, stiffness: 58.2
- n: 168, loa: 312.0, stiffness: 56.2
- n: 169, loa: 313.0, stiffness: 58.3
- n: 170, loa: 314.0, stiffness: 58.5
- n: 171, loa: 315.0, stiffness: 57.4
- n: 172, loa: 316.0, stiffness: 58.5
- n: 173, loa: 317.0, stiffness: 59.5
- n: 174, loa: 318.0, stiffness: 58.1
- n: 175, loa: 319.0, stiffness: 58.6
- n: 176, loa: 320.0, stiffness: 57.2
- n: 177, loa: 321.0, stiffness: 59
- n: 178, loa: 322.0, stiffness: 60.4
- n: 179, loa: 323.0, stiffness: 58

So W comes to 7.3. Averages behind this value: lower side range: 58.9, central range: 43.4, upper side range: 54.5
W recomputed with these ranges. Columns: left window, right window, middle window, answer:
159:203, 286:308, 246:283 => 3.16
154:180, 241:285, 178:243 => 8.47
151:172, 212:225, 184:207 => -3.33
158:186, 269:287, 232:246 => 4.11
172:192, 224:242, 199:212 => -3.06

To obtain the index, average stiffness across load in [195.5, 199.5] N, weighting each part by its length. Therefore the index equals 58.2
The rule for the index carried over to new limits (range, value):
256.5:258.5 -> 52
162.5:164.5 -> 58.2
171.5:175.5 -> 58.6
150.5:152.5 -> 59.5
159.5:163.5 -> 58.9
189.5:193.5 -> 58.7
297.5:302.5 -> 57.4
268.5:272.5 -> 55.6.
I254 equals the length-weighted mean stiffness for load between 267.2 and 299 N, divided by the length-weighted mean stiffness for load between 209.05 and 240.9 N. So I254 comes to 1.4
